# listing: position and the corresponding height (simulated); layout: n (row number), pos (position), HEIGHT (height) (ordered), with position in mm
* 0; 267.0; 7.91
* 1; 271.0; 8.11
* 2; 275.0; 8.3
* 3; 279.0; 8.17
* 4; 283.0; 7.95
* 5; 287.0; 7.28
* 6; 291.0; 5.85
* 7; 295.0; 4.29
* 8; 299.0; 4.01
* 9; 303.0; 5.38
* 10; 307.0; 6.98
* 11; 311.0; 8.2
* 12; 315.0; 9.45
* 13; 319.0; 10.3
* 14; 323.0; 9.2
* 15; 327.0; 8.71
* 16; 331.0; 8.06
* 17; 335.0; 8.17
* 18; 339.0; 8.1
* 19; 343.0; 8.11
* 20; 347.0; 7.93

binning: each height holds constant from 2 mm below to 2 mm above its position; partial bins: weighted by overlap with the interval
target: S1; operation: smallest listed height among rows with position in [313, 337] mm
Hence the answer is 8.06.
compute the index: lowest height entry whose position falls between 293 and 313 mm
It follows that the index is 4.01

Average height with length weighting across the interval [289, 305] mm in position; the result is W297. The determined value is 4.88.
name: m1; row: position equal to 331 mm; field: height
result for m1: 8.06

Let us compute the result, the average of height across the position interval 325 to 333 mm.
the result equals 8.39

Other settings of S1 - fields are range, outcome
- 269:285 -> 7.95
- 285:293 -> 5.85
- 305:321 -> 6.98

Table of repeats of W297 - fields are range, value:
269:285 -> 8.13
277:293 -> 7.31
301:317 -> 7.5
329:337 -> 8.12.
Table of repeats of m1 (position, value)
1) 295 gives 4.29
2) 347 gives 7.93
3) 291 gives 5.85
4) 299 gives 4.01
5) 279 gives 8.17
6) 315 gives 9.45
